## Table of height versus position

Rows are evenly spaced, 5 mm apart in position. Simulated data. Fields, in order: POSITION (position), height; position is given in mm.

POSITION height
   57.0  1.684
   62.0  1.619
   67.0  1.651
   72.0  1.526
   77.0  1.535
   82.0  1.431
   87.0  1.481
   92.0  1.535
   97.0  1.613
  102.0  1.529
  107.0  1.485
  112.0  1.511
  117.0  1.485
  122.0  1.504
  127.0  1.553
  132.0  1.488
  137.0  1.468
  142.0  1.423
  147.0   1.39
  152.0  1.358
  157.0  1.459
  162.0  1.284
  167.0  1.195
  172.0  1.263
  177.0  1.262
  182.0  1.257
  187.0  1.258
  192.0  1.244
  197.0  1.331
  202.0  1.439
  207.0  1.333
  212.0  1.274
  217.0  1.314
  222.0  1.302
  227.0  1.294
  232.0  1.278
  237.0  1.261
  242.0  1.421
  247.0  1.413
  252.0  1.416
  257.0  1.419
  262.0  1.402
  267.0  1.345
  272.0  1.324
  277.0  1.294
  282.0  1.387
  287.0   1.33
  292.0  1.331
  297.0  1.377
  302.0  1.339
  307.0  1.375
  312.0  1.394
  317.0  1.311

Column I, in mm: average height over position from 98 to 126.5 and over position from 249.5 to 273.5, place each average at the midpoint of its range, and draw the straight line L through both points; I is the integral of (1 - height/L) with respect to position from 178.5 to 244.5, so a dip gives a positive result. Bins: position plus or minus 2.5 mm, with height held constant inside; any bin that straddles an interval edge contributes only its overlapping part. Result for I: 5.5 mm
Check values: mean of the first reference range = 1.51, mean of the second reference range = 1.38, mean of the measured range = 1.31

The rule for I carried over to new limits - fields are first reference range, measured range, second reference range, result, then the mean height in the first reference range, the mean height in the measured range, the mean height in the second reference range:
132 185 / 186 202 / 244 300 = 0.5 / 1.34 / 1.3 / 1.37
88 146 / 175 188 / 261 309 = 1.7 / 1.5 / 1.26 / 1.35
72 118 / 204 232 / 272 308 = 2.1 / 1.51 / 1.3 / 1.34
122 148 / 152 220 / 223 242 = 3.8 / 1.47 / 1.3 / 1.3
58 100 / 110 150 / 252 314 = 0.8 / 1.55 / 1.48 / 1.36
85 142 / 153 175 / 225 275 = 2.3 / 1.51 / 1.3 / 1.36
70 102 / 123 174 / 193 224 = 1.1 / 1.52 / 1.39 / 1.33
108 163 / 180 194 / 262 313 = 1.6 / 1.45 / 1.25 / 1.35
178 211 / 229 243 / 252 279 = 0.3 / 1.31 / 1.31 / 1.36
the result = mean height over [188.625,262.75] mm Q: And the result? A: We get 1.34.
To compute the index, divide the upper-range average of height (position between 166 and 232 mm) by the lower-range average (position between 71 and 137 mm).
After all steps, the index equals 0.9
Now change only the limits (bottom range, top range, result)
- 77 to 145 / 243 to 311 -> 0.91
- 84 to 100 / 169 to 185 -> 0.82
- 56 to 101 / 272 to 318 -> 0.87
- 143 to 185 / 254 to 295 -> 1.03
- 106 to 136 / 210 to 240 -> 0.86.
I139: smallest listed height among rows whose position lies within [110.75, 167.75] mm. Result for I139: 1.195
